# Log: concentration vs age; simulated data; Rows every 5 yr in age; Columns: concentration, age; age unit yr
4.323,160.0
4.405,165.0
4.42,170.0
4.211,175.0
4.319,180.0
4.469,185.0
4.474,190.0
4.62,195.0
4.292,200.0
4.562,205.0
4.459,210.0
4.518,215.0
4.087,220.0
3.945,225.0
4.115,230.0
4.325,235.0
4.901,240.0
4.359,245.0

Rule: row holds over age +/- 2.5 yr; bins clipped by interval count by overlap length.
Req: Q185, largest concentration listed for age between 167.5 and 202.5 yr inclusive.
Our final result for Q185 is 4.62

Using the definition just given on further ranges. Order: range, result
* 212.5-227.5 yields 4.518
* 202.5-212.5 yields 4.562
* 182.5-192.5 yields 4.474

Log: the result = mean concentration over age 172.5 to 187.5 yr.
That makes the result 4.33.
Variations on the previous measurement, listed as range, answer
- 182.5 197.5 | 4.52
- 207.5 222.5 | 4.35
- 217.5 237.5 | 4.12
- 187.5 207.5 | 4.49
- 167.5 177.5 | 4.32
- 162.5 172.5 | 4.41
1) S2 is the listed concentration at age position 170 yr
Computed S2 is 4.42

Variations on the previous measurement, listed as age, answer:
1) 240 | 4.901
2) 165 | 4.405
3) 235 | 4.325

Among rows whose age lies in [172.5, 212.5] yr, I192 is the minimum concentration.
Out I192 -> 4.211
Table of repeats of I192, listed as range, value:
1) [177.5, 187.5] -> 4.319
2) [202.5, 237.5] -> 3.945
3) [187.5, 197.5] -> 4.474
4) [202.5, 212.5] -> 4.459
